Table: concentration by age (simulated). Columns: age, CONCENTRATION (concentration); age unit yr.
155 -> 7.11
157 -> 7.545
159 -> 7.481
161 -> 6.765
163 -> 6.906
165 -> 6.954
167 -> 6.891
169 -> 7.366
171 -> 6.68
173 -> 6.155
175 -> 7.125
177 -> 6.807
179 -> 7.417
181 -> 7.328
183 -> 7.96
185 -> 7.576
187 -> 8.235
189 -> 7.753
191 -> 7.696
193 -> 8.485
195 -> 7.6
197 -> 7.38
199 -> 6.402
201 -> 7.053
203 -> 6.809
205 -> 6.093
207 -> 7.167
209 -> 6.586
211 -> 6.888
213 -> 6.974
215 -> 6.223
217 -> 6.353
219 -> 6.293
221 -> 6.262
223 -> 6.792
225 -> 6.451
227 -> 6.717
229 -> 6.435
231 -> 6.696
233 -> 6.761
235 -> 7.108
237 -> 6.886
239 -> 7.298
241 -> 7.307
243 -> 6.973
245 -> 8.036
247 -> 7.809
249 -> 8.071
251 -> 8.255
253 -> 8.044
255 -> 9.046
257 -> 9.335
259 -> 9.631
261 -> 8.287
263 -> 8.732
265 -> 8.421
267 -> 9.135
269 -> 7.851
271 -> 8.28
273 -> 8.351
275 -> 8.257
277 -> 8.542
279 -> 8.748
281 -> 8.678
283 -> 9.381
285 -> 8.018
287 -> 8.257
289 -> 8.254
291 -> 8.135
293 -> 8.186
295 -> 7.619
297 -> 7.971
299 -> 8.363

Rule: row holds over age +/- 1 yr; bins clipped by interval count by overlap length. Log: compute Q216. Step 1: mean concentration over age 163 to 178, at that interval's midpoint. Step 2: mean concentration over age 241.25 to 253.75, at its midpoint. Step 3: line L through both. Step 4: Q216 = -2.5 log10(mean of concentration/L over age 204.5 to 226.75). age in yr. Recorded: 0.13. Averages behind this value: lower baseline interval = 6.86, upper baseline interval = 7.83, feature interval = 6.57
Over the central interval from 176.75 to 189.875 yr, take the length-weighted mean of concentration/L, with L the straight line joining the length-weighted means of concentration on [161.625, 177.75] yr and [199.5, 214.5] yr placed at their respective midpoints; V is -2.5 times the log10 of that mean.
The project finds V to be -0.12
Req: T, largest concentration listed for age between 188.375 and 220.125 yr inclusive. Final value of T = 8.485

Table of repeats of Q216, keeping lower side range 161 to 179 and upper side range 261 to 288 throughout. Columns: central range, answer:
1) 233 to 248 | 0.10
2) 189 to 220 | 0.07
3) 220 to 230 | 0.18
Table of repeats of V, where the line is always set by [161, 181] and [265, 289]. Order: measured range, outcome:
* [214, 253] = 0.12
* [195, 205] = 0.07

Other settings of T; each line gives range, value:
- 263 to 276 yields 9.135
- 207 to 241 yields 7.307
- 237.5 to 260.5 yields 9.631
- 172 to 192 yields 8.235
